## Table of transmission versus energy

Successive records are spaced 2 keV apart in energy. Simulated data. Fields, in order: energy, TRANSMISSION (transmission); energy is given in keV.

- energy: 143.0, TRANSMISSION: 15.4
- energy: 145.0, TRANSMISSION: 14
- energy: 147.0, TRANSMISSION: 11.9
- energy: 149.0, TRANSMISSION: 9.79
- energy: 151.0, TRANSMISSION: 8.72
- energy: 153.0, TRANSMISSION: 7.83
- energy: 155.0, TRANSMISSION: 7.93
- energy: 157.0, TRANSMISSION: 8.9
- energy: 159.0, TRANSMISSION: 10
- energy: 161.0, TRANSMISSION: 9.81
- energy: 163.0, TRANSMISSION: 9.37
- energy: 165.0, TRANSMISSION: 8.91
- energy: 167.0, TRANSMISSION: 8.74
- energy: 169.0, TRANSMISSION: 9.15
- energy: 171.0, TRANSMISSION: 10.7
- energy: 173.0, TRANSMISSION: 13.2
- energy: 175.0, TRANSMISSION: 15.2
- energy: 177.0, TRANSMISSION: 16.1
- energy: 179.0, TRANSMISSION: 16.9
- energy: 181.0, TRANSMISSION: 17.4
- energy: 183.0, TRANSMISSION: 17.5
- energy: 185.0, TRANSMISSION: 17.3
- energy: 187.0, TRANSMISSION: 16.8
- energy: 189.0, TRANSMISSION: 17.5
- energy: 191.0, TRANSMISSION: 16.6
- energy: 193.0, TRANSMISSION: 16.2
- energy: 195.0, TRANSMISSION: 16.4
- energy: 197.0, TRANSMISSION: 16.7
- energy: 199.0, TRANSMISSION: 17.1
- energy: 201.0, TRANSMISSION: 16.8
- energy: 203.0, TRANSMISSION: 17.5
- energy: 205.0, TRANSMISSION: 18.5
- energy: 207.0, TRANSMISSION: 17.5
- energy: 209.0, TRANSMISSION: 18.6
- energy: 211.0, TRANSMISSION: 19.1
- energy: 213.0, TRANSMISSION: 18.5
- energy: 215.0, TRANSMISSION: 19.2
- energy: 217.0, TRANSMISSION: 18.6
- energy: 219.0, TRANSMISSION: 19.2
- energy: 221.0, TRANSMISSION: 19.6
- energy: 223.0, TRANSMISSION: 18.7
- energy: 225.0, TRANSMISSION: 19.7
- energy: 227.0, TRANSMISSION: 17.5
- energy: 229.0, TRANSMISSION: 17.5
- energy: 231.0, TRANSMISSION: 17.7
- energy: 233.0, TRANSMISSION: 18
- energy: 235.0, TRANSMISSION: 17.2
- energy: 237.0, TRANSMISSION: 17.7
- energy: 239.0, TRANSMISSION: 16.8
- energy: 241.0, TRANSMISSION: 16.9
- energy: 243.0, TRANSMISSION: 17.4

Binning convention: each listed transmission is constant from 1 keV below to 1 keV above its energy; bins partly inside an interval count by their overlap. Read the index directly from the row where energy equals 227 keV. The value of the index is 17.5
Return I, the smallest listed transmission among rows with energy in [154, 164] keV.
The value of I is 7.93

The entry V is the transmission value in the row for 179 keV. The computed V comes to 16.9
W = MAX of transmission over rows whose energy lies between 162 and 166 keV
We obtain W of 9.37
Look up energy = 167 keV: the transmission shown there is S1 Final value 8.74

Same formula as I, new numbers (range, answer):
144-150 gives 9.79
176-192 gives 16.1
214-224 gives 18.6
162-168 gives 8.74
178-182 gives 16.9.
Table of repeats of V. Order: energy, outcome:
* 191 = 16.6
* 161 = 9.81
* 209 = 18.6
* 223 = 18.7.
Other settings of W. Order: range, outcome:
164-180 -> 16.9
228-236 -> 18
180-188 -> 17.5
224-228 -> 19.7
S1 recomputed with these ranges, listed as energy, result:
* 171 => 10.7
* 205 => 18.5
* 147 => 11.9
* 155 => 7.93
